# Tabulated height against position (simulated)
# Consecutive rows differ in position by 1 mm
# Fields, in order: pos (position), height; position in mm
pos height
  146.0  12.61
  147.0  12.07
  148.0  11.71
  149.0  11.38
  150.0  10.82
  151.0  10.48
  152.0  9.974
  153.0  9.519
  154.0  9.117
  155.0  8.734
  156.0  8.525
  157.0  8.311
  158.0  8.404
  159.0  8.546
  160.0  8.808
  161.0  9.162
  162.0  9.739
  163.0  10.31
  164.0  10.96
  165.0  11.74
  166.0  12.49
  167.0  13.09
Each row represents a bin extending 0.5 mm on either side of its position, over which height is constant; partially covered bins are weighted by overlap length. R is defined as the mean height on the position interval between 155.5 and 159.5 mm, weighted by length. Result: 8.45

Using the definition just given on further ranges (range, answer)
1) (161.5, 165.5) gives 10.7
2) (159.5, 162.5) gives 9.24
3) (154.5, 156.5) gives 8.63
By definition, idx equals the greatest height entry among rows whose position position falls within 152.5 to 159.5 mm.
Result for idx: 9.519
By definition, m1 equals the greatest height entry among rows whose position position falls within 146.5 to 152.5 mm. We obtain 12.07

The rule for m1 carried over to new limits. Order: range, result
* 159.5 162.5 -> 9.739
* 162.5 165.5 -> 11.74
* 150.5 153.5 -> 10.48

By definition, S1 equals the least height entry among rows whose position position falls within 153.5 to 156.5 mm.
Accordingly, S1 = 8.525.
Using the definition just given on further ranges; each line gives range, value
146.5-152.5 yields 9.974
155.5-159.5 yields 8.311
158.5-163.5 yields 8.546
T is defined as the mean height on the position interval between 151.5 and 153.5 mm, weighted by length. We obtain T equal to 9.75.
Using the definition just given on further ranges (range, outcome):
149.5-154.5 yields 9.98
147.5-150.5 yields 11.3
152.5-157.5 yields 8.84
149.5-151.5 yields 10.7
